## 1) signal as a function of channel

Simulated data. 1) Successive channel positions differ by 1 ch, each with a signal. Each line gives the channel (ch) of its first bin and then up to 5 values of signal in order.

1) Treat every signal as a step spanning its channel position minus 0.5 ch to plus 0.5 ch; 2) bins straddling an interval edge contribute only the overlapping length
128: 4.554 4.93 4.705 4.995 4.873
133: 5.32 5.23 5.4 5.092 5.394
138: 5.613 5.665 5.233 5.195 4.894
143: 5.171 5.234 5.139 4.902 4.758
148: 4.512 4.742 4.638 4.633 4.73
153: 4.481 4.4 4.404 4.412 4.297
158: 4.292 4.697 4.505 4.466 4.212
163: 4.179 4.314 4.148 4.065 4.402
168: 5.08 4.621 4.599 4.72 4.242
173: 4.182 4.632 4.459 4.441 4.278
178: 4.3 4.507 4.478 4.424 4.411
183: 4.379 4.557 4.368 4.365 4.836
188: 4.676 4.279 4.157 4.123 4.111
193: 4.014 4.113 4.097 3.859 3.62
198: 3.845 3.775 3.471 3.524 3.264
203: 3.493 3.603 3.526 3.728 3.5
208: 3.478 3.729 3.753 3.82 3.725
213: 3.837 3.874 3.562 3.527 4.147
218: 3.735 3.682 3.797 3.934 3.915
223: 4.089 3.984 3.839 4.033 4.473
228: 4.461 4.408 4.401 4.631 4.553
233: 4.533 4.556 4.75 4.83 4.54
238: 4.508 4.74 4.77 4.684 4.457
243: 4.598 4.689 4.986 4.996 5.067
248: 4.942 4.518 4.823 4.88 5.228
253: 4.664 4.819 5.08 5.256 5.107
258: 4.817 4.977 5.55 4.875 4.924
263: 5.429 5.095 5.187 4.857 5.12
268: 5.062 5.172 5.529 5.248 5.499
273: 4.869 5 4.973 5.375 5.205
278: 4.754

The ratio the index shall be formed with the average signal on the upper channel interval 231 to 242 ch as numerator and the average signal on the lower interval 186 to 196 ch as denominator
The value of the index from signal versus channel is 1.1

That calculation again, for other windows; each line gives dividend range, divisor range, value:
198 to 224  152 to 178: 0.84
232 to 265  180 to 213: 1.23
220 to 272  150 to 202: 1.10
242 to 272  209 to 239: 1.21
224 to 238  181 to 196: 1.03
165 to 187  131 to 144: 0.85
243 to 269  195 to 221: 1.35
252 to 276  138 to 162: 1.07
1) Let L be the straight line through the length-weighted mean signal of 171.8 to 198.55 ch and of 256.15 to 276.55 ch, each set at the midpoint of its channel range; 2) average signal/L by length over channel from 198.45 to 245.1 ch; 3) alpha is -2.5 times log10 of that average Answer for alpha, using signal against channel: 0.150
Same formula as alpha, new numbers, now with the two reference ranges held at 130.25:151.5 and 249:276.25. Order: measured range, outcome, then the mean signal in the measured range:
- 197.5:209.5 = 0.379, 3.58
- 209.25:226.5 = 0.304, 3.84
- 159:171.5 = 0.142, 4.45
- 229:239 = 0.110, 4.59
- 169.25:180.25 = 0.144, 4.44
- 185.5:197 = 0.202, 4.21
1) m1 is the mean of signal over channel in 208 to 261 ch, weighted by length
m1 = 4.44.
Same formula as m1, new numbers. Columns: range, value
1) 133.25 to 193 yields 4.62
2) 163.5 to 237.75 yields 4.14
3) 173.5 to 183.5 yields 4.43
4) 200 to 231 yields 3.84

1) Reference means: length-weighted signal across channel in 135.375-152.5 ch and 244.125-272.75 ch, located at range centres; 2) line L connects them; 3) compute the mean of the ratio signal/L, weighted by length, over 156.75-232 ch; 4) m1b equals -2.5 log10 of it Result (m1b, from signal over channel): 0.22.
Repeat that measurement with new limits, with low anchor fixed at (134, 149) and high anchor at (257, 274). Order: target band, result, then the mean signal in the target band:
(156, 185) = 0.164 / 4.42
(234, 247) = 0.092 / 4.72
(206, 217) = 0.355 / 3.7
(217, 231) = 0.250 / 4.08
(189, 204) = 0.320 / 3.83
